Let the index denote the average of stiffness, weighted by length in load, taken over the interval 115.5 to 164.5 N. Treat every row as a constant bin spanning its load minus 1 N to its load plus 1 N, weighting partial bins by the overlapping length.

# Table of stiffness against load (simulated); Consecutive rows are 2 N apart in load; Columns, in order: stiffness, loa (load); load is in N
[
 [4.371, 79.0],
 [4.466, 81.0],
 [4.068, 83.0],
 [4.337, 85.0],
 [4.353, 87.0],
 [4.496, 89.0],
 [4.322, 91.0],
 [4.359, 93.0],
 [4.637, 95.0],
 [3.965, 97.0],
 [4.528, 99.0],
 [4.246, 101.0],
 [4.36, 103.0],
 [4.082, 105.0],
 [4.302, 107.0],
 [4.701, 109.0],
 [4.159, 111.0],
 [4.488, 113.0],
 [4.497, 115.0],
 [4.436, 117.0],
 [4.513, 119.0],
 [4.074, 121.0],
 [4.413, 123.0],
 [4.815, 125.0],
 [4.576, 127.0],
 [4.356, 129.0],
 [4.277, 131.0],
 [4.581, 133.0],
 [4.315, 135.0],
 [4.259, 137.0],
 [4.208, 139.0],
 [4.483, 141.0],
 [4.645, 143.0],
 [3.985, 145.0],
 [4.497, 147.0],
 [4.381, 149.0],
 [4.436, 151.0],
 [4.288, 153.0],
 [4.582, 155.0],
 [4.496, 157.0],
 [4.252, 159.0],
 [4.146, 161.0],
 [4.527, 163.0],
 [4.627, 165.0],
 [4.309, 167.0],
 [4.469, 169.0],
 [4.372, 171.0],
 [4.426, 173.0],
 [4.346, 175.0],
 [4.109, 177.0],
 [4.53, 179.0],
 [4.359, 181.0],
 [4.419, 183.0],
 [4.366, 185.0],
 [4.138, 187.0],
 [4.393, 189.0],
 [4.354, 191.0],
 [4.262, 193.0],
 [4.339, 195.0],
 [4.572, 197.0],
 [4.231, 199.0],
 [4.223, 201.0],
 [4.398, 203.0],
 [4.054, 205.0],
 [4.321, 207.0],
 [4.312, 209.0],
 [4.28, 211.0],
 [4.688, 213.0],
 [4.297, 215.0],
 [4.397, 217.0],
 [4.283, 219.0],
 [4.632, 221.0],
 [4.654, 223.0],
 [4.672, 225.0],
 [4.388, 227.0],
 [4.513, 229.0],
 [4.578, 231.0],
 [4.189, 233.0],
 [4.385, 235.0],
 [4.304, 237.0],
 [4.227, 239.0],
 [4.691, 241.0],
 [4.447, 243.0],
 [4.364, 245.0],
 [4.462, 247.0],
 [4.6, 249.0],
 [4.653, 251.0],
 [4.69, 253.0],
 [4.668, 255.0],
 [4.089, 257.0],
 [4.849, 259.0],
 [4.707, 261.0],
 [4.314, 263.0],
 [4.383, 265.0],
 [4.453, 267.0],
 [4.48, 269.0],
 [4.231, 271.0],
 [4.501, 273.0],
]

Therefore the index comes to 4.4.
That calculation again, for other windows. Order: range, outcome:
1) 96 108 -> 4.25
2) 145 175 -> 4.4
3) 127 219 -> 4.36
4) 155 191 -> 4.38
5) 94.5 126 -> 4.38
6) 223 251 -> 4.46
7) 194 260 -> 4.44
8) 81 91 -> 4.33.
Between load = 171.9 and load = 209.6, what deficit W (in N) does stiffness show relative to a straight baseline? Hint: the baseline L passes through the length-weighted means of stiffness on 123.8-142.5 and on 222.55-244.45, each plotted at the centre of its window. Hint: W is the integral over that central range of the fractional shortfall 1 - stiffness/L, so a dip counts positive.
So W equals 1.0 N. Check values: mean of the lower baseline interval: 4.44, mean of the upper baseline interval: 4.45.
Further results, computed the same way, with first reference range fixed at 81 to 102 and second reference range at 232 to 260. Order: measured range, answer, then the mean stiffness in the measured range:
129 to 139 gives 0.07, 4.34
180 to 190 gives 0.19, 4.33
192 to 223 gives 0.54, 4.36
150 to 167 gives -0.06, 4.41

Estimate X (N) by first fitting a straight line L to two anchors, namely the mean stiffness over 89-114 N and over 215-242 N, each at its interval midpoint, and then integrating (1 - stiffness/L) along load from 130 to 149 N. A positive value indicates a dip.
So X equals 0.08 N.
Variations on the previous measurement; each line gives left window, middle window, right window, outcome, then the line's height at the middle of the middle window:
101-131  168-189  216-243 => 0.4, 4.43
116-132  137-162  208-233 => 0.4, 4.44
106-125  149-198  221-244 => 0.7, 4.44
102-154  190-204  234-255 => 0.3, 4.45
